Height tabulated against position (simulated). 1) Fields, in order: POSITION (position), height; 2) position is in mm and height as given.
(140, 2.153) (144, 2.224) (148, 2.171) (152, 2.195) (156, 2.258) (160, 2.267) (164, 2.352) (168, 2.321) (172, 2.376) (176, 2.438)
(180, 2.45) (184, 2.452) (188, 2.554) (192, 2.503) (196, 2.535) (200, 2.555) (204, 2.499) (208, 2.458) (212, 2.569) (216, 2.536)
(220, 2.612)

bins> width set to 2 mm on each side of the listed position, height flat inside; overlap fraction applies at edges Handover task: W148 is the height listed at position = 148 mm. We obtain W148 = 2.171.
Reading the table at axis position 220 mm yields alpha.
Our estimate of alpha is 2.612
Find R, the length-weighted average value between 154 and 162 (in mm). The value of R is 2.26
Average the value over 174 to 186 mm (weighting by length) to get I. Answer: 2.45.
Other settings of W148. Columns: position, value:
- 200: 2.555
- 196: 2.535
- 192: 2.503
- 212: 2.569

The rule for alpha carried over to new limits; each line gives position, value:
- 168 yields 2.321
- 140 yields 2.153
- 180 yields 2.45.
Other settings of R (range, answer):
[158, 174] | 2.33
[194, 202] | 2.54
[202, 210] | 2.48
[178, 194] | 2.49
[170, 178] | 2.41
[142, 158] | 2.21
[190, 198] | 2.52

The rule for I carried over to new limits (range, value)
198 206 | 2.53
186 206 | 2.53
